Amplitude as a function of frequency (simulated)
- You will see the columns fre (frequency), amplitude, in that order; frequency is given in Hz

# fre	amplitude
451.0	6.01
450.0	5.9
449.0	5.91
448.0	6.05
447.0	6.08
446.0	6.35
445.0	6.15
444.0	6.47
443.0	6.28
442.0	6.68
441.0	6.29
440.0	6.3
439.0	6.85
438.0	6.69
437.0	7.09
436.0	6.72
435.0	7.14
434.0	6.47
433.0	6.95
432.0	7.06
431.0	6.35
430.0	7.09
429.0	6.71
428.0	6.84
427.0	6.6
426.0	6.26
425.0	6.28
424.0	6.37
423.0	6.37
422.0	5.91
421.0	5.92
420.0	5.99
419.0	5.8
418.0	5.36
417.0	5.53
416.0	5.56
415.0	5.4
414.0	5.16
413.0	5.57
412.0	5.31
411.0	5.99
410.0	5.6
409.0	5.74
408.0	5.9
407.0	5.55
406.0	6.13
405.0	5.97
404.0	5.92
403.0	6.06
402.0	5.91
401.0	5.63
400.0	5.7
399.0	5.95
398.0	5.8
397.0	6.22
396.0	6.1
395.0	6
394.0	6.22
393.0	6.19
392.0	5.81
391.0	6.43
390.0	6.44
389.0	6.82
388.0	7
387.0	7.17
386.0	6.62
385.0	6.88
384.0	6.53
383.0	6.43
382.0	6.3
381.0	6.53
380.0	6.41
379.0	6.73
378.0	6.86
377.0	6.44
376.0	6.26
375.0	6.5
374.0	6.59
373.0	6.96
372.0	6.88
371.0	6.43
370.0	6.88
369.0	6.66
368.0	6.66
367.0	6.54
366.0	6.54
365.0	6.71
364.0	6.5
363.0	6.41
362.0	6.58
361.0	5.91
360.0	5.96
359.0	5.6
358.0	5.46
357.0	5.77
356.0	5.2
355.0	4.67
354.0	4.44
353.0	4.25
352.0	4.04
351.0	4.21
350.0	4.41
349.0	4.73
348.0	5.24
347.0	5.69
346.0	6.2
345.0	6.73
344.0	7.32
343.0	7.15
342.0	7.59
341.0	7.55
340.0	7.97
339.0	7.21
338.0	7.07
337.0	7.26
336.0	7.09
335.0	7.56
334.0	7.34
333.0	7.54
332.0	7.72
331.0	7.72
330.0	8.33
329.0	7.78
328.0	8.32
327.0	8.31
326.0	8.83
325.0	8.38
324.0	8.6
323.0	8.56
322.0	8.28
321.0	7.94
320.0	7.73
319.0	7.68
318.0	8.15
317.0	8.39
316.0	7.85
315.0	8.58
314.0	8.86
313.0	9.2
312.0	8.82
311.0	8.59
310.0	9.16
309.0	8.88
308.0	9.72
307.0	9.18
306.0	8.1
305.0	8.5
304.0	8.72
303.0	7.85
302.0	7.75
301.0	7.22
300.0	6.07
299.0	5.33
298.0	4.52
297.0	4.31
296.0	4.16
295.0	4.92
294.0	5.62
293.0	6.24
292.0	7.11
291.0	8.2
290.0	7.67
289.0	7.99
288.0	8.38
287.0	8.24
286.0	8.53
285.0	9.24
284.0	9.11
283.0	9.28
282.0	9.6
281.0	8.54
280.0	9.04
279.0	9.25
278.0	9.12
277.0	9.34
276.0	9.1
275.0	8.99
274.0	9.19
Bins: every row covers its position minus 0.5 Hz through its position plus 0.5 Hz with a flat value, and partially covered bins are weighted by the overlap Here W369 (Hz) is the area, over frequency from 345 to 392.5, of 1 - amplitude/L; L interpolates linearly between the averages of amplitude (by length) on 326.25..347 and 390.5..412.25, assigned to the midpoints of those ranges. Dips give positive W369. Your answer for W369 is 4.0 Hz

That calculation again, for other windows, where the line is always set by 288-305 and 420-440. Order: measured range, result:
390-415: 2.7 Hz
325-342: -3.0 Hz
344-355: 2.5 Hz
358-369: 0.5 Hz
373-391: -0.1 Hz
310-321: -3.0 Hz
